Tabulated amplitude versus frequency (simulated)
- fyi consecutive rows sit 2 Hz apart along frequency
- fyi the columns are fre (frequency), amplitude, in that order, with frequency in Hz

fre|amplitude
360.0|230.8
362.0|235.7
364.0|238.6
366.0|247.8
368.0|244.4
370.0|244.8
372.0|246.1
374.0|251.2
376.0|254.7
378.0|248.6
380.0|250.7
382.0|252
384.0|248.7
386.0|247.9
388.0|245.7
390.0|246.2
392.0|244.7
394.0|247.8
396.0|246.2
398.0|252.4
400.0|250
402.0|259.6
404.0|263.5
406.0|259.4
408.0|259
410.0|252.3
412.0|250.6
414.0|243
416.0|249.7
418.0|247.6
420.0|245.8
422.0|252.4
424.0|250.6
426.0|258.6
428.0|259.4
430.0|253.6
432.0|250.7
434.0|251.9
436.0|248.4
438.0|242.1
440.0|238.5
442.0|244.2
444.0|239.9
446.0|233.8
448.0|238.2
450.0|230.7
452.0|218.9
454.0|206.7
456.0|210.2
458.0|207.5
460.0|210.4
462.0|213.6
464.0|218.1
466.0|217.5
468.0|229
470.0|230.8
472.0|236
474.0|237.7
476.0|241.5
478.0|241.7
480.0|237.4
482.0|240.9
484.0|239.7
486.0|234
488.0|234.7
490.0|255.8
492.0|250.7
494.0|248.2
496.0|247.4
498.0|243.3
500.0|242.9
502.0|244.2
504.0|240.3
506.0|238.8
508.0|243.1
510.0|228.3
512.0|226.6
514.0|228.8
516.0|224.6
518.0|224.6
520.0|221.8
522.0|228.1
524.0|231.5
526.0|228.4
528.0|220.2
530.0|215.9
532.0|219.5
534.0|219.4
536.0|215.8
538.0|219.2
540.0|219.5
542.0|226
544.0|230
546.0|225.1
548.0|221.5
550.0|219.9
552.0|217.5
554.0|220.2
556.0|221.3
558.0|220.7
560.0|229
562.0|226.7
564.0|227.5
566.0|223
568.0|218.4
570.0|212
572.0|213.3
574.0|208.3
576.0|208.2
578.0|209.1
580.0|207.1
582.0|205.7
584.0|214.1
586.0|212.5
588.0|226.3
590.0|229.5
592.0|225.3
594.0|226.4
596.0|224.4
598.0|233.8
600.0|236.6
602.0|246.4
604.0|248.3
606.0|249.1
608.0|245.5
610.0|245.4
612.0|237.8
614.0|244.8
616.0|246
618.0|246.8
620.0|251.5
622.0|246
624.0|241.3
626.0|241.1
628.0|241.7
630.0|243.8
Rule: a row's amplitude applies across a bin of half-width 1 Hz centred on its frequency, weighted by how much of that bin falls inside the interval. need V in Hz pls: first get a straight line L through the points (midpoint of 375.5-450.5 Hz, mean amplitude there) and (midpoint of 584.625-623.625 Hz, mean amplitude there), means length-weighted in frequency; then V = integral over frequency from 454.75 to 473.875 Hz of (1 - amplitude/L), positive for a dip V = 2.0 Hz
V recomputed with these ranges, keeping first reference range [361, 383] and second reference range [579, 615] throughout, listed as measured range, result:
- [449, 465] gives 1.75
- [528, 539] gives 0.81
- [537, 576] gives 2.20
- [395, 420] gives -0.84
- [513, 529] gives 0.70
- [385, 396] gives -0.04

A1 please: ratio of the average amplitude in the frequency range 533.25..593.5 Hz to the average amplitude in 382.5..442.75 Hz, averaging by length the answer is 0.88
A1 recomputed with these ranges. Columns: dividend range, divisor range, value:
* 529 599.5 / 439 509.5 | 0.94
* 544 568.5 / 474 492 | 0.92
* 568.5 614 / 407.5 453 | 0.92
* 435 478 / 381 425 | 0.91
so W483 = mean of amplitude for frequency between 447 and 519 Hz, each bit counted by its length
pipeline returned 232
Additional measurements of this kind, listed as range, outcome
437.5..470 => 225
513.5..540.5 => 223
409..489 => 237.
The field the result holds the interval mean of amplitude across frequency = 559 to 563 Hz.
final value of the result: 228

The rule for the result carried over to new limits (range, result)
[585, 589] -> 219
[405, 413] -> 255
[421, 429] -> 255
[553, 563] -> 224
